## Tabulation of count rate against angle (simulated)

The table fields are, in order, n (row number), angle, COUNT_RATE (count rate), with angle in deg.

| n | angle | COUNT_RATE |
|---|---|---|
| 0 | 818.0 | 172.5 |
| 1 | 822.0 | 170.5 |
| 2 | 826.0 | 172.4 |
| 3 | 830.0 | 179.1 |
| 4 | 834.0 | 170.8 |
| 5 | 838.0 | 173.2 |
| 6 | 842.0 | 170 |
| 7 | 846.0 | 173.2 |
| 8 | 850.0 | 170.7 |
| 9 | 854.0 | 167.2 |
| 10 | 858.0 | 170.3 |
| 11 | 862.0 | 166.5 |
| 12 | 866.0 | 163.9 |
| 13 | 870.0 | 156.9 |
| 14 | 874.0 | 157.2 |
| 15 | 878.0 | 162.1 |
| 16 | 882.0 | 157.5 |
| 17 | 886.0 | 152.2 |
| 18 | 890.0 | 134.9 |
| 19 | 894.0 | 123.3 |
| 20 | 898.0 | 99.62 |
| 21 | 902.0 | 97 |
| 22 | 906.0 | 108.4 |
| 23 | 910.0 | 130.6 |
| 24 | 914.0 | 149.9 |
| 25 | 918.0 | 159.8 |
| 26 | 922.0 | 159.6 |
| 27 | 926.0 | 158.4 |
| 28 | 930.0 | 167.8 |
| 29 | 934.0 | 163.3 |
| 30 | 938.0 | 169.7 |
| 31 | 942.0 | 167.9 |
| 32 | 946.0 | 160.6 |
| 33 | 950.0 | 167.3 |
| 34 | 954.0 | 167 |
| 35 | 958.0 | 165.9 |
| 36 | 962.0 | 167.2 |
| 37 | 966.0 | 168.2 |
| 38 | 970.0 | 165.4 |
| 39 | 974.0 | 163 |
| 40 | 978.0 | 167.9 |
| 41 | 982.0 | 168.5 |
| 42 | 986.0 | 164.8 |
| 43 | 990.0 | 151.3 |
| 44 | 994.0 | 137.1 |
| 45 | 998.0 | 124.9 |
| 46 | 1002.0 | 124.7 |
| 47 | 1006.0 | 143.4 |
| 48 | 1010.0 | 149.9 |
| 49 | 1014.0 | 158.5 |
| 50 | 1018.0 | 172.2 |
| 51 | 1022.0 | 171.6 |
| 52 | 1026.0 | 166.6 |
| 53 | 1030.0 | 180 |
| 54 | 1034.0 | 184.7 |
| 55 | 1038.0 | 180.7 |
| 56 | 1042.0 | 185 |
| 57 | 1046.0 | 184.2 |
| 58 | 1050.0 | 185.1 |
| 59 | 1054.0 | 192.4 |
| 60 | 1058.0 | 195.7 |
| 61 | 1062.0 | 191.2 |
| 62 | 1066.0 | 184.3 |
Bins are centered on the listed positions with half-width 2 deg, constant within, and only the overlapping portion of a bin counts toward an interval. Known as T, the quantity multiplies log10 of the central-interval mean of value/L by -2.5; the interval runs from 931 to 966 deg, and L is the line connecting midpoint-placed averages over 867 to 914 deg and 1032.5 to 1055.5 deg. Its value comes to -0.08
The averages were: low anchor 136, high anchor 185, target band 166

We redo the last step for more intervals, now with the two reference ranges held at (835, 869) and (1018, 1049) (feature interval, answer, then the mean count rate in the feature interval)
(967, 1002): 0.146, 154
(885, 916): 0.356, 124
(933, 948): 0.053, 166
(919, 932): 0.073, 162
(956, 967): 0.050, 167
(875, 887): 0.085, 158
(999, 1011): 0.278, 137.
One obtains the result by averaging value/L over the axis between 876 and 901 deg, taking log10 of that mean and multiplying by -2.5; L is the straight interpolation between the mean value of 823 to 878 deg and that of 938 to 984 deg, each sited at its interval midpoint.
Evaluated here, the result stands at 0.22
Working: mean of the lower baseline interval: 168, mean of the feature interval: 137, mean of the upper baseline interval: 166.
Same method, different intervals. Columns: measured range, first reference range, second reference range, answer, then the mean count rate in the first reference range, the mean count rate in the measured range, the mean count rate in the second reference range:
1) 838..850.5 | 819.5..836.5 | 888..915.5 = -0.067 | 173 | 172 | 120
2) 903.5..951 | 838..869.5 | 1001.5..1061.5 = 0.108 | 169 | 154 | 173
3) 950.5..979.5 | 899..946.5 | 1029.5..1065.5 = -0.035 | 148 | 166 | 187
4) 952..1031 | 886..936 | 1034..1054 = 0.049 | 138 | 159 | 185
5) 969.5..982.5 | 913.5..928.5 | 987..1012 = -0.146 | 158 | 166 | 140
